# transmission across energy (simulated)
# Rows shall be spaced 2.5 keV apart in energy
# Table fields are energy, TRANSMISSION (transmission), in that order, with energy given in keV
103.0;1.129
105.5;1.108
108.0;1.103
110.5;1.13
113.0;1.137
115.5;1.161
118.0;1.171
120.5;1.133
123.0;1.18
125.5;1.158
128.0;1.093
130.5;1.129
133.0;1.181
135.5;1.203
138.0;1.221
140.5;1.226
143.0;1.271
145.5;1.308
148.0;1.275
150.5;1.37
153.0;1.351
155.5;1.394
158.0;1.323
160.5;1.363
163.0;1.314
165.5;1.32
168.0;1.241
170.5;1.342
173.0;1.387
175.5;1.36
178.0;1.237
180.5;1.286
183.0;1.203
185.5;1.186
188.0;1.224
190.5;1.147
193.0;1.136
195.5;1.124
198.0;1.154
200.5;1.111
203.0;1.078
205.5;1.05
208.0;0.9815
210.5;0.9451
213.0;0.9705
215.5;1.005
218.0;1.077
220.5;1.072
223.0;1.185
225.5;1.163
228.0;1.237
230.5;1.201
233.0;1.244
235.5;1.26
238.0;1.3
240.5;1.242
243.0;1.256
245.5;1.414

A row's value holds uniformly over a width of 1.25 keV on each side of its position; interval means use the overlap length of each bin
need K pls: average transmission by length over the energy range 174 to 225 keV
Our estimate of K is 1.13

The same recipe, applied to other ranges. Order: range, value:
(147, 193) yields 1.29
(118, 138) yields 1.16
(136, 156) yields 1.29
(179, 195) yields 1.19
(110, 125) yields 1.15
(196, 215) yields 1.04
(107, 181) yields 1.25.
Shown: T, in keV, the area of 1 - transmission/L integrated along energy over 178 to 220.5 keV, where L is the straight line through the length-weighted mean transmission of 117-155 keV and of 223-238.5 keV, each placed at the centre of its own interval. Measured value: 4.1 keV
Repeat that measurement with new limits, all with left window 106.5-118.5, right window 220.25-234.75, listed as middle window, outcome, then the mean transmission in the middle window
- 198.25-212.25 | 1.7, 1.04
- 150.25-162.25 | -2.1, 1.36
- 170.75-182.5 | -1.4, 1.31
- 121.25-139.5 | -0.3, 1.17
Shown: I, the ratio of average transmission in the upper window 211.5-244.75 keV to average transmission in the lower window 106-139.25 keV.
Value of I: 1.0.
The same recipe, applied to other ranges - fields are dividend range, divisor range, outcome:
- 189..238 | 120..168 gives 0.89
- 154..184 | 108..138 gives 1.14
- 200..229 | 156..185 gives 0.82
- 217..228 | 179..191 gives 0.94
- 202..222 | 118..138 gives 0.88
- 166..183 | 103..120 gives 1.15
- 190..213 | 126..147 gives 0.89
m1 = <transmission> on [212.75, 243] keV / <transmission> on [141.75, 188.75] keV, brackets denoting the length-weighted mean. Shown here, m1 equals 0.90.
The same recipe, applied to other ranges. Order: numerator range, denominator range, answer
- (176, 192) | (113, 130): 1.06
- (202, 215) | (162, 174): 0.76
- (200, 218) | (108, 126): 0.89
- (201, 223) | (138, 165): 0.79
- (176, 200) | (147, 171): 0.90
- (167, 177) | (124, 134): 1.17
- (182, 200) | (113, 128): 1.01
